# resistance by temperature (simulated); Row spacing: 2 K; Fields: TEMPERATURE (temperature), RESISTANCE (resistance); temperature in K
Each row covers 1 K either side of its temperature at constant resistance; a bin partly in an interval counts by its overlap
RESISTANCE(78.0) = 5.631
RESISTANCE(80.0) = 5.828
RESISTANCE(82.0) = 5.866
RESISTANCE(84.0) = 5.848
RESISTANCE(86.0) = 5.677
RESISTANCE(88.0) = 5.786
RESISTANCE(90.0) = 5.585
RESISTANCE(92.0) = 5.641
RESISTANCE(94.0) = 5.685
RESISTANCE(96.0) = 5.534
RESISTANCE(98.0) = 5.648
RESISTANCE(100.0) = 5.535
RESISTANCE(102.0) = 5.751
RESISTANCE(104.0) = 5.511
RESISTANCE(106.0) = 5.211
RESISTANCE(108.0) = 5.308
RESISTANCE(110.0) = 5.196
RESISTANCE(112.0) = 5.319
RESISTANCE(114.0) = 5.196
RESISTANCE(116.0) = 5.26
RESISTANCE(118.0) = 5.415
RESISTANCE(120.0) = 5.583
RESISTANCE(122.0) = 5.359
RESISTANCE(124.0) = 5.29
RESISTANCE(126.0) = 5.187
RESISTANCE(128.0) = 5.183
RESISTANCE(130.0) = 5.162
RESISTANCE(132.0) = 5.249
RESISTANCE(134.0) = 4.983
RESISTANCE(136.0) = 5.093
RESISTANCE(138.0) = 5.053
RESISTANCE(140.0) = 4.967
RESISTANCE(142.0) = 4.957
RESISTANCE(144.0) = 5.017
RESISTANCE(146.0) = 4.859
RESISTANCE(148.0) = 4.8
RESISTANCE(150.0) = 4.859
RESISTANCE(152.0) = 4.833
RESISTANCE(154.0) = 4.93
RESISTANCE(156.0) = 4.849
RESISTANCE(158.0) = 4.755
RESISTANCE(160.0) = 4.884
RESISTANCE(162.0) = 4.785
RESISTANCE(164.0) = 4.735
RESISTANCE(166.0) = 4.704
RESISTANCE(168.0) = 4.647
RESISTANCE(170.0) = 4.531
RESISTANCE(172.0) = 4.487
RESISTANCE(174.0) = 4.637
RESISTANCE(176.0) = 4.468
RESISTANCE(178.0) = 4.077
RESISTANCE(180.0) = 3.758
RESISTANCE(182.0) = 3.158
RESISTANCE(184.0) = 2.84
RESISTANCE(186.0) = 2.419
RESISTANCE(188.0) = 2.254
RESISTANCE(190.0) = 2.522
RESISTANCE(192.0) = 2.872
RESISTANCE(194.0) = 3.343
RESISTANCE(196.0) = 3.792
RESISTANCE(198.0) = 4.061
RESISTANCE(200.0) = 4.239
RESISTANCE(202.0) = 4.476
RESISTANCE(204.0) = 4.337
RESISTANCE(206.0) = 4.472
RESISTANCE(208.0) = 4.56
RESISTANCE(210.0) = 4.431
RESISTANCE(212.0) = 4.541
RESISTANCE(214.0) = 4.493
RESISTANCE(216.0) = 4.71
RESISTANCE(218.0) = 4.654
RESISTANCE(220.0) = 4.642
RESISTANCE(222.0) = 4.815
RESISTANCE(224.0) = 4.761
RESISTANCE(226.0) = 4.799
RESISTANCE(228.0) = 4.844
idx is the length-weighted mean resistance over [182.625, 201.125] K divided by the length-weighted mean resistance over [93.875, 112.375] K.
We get 0.6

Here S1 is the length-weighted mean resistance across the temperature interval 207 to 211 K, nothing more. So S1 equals 4.5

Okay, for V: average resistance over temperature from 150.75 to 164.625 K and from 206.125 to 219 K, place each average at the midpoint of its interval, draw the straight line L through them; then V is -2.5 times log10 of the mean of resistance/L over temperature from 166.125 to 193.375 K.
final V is 0.289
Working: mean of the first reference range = 4.83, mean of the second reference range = 4.56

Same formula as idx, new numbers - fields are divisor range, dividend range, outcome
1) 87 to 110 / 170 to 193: 0.62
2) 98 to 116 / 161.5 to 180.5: 0.83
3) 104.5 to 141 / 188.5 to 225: 0.80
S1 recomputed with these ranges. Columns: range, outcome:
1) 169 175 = 4.55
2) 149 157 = 4.87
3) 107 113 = 5.27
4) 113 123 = 5.36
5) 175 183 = 3.87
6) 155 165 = 4.8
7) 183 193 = 2.58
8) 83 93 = 5.71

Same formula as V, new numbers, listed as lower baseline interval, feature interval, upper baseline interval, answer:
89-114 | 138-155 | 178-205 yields -0.11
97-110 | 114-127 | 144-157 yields -0.02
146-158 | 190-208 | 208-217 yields 0.18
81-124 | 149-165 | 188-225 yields -0.01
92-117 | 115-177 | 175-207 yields -0.10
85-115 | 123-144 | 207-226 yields 0.03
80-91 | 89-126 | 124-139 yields 0.00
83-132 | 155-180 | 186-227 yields 0.01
